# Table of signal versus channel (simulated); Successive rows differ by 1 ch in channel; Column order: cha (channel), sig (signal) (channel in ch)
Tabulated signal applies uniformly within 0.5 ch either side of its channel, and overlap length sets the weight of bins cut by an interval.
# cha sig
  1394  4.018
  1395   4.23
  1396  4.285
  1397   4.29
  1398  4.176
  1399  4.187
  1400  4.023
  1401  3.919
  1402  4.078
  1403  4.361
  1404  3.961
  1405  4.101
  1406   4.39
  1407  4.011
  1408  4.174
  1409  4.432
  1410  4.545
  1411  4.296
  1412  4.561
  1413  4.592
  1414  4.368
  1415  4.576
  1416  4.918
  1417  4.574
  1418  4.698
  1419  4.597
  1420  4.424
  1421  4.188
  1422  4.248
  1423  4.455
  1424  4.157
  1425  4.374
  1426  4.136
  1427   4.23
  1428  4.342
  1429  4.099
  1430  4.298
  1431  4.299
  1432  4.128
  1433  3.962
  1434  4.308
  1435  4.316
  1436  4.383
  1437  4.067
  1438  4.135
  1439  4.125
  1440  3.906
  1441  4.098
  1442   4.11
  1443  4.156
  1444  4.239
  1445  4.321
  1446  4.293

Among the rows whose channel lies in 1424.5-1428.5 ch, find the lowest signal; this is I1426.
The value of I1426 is 4.136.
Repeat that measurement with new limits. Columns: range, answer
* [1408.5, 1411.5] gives 4.296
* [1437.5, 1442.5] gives 3.906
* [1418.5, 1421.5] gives 4.188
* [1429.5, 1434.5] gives 3.962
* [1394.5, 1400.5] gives 4.023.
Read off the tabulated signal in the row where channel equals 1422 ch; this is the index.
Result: 4.248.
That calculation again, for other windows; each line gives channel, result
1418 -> 4.698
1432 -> 4.128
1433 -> 3.962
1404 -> 3.961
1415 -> 4.576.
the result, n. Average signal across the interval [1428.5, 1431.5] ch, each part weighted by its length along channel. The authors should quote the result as 4.23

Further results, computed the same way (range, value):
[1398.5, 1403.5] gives 4.11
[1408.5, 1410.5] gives 4.49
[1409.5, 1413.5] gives 4.5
